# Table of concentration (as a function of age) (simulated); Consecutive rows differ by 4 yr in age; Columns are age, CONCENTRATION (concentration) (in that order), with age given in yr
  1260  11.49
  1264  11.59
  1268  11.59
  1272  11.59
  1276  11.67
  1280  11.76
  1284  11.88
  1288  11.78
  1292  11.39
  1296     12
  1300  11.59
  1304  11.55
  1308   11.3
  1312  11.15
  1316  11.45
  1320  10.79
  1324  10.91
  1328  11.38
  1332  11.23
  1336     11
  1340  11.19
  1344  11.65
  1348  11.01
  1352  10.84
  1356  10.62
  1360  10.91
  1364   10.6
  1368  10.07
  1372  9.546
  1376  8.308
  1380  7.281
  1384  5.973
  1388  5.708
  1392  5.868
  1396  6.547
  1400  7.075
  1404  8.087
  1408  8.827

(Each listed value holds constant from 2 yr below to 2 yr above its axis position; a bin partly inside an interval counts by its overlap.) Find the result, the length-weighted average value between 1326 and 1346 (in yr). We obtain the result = 11.3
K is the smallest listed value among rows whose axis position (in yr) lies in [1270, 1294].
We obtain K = 11.39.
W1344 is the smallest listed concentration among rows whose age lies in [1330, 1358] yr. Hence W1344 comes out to 10.62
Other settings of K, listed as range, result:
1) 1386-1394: 5.708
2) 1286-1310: 11.3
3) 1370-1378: 8.308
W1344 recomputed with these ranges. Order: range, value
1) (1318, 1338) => 10.79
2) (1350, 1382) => 7.281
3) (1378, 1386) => 5.973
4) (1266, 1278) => 11.59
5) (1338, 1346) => 11.19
